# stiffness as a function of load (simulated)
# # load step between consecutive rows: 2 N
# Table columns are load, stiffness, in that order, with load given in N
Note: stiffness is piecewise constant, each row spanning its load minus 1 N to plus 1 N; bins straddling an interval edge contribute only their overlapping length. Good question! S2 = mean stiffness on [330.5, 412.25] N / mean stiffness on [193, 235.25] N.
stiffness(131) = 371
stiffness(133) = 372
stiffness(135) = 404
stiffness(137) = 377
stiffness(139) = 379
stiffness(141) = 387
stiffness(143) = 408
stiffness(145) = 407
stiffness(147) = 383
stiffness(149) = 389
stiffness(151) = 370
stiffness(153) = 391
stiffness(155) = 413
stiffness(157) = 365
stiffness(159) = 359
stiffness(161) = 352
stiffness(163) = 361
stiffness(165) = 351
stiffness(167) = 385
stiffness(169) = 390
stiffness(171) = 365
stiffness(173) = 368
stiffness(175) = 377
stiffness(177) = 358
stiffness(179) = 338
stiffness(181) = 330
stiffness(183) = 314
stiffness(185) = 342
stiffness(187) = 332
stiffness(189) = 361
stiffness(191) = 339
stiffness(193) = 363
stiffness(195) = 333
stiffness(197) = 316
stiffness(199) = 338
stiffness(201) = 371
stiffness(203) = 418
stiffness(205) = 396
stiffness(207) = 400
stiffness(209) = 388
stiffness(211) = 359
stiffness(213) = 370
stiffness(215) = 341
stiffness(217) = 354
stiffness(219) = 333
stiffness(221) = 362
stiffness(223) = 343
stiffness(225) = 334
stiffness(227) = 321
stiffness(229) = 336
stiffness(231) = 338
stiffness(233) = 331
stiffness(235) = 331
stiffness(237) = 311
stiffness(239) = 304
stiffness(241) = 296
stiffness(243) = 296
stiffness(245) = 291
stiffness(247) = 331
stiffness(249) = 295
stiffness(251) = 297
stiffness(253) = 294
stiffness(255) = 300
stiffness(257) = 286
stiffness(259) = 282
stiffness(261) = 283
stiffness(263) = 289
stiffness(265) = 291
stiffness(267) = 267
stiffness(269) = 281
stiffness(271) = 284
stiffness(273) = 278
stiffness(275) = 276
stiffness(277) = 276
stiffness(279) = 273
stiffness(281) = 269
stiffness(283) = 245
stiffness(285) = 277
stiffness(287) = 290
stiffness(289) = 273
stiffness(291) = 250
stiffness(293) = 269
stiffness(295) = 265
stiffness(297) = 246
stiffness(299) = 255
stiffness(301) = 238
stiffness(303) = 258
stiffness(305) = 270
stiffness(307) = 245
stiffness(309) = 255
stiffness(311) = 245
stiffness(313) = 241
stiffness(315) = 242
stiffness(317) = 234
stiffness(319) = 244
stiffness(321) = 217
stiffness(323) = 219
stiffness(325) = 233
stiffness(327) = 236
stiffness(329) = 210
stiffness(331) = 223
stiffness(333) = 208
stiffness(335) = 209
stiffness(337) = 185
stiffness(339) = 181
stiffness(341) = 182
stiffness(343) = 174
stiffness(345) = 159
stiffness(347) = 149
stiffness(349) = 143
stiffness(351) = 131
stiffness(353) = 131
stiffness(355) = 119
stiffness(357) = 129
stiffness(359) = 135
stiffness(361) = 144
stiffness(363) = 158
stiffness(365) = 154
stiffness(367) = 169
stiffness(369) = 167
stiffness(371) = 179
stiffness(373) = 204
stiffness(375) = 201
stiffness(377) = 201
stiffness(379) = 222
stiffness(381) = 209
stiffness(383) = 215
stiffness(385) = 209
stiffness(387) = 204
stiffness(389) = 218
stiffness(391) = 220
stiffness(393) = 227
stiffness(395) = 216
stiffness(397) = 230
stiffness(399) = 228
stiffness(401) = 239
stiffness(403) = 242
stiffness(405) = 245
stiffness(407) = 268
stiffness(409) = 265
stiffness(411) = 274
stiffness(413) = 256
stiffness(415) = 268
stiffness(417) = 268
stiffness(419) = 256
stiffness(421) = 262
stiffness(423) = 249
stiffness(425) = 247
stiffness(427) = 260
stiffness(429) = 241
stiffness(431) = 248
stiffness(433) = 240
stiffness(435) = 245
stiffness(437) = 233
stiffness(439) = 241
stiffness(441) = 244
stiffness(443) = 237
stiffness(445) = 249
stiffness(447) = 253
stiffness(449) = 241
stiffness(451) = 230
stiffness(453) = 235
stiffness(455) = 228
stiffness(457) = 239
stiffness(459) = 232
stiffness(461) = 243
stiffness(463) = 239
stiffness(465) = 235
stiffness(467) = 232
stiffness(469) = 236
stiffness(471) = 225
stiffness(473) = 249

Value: 0.5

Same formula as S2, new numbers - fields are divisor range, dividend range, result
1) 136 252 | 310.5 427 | 0.59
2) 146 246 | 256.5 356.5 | 0.67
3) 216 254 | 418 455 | 0.76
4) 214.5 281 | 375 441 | 0.78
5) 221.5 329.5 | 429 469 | 0.86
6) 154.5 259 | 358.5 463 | 0.66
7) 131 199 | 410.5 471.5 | 0.67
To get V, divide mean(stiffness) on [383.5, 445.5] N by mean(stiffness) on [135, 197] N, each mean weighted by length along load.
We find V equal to 0.66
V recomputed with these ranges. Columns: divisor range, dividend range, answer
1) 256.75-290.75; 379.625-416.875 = 0.85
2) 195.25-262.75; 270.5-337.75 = 0.75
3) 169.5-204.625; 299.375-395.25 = 0.57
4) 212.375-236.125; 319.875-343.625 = 0.61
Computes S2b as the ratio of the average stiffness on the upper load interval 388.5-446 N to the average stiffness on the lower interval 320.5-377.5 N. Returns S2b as 1.39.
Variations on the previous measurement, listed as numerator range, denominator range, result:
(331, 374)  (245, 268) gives 0.56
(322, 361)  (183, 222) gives 0.49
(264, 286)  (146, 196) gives 0.76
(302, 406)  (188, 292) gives 0.64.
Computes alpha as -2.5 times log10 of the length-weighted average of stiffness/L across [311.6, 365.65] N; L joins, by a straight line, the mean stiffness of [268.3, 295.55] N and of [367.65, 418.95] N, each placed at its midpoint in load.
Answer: 0.33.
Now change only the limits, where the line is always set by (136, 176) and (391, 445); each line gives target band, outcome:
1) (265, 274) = 0.15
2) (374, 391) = 0.25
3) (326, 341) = 0.37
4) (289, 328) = 0.22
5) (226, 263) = 0.10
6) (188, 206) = 0.00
